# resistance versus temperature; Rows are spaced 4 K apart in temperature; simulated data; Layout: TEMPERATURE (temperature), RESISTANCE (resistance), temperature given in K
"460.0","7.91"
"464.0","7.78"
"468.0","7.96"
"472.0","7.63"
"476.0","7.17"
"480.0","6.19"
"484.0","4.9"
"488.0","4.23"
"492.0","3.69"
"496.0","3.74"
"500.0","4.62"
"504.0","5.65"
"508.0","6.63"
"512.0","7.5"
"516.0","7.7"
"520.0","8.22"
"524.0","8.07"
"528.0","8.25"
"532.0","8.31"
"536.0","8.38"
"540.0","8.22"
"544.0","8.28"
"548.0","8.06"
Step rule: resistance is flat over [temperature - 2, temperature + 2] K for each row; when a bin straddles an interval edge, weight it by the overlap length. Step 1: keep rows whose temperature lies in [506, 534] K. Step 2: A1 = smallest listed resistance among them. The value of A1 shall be 6.63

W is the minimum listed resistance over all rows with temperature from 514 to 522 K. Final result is 7.7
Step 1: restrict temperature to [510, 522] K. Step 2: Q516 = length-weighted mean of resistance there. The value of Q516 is 7.81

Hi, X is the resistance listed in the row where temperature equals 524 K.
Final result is 8.07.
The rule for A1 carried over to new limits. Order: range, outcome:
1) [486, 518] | 3.69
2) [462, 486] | 4.9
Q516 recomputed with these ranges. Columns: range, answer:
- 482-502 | 4.24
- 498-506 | 5.13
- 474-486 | 6.09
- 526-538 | 8.31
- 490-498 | 3.71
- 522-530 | 8.16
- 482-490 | 4.57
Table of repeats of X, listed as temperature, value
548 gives 8.06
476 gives 7.17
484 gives 4.9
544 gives 8.28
